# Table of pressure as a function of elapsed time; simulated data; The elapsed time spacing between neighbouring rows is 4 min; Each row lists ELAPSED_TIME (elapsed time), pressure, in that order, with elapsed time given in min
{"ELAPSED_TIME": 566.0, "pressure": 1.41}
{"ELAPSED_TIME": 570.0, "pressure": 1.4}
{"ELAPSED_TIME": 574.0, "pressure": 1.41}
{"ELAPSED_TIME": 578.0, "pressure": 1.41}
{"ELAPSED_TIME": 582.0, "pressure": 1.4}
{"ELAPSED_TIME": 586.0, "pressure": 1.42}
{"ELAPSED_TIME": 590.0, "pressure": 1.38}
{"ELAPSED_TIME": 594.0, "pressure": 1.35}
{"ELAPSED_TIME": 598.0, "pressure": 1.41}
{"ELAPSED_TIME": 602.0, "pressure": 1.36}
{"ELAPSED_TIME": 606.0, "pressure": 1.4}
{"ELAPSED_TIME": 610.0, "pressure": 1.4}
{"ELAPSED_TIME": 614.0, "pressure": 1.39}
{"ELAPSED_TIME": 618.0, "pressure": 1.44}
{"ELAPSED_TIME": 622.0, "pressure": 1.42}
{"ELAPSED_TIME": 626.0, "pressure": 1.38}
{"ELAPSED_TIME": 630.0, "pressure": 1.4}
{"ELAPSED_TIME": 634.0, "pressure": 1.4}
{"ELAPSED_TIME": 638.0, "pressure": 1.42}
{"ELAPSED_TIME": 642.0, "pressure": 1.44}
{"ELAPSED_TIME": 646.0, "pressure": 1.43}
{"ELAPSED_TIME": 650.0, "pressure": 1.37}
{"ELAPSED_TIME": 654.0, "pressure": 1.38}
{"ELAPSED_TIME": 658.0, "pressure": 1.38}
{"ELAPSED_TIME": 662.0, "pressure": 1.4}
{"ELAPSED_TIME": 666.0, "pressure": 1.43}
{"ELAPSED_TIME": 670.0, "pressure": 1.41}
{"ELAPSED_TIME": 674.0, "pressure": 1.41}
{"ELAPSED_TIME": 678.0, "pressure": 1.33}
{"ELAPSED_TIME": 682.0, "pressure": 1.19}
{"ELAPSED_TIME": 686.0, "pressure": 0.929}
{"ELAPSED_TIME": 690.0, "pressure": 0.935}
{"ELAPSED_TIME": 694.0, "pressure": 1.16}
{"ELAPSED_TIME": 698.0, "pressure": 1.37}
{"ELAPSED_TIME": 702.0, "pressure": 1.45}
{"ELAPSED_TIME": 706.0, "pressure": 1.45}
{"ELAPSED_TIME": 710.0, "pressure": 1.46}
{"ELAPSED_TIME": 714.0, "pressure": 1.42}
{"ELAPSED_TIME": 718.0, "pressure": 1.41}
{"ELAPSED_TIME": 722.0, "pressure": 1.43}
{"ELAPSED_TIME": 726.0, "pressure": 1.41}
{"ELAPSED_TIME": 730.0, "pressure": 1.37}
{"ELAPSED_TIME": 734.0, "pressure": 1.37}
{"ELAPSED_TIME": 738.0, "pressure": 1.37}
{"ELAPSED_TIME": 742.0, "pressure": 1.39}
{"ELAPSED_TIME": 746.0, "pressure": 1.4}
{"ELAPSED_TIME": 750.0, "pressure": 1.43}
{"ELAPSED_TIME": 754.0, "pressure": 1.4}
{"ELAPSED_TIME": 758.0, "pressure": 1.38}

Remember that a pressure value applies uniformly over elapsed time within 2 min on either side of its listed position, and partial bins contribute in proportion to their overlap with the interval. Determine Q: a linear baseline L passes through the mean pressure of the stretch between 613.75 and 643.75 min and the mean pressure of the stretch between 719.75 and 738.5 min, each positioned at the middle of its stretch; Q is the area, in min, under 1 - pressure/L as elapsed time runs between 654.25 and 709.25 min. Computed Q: 3.9 min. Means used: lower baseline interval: 1.41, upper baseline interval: 1.39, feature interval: 1.3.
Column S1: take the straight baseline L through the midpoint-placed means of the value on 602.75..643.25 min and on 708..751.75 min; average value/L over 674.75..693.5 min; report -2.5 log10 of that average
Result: 0.24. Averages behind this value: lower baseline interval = 1.41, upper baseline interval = 1.41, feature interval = 1.12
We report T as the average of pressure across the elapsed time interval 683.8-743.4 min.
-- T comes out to 1.33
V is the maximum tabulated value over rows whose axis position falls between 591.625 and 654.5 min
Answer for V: 1.44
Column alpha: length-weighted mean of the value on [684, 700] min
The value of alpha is 1.1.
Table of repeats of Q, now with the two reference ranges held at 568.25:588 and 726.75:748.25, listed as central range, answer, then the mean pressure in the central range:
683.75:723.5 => 2.53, 1.3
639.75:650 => -0.18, 1.42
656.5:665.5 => -0.02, 1.4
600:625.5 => 0.04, 1.4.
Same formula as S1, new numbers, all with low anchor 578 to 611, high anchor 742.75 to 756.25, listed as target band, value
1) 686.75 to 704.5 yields 0.16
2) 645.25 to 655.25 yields 0.01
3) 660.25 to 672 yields -0.01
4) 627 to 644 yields -0.01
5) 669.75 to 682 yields 0.04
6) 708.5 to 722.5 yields -0.02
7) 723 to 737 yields 0.02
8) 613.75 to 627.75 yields -0.01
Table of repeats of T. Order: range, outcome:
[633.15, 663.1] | 1.4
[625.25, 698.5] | 1.32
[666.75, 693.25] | 1.21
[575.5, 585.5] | 1.41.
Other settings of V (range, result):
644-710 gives 1.46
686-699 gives 1.37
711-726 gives 1.43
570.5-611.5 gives 1.42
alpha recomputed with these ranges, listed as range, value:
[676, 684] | 1.26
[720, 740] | 1.39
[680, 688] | 1.06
